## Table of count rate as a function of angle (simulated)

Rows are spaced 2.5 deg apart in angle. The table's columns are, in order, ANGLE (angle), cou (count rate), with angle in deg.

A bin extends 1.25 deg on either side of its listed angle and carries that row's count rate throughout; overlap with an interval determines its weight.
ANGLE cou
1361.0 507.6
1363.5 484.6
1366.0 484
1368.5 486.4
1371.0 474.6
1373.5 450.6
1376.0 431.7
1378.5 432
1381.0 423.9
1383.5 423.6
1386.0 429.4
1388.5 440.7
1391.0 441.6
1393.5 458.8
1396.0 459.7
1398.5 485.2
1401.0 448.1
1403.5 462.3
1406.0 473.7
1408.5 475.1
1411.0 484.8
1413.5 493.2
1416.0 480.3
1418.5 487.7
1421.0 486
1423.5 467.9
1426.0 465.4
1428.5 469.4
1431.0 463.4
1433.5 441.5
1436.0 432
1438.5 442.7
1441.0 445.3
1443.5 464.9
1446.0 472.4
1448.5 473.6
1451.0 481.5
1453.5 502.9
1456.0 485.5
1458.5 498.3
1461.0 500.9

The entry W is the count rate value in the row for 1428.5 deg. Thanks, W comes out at 469.4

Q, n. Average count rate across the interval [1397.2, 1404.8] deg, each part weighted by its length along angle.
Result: 465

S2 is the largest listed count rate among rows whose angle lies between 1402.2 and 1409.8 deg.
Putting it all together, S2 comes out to 475.1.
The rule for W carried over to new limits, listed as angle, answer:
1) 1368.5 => 486.4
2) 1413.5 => 493.2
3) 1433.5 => 441.5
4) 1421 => 486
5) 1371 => 474.6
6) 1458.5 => 498.3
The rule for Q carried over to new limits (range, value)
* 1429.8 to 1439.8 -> 445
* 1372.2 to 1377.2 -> 442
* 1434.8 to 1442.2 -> 440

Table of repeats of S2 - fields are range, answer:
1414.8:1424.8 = 487.7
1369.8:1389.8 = 474.6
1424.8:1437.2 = 469.4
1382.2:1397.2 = 459.7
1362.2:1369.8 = 486.4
